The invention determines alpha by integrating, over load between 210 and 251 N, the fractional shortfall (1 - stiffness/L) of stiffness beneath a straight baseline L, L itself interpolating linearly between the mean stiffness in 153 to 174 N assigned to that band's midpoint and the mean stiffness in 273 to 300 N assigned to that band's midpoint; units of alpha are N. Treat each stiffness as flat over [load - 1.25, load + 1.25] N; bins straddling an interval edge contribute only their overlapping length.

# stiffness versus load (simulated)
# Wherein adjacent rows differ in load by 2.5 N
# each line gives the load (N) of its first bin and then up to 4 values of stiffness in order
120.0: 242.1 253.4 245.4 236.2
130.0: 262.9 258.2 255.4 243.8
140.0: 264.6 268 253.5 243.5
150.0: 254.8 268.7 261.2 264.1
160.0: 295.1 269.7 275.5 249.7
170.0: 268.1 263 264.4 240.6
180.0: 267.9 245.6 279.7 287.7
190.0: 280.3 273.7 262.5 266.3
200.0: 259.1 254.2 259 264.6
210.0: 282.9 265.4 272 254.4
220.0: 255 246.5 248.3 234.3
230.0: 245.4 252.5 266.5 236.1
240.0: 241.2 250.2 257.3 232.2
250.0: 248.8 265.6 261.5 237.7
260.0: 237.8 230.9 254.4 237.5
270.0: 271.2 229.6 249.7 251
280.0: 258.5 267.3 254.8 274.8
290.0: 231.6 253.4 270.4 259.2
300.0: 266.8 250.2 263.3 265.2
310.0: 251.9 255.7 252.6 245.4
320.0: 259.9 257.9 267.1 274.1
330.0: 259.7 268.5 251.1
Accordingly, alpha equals 1.67 N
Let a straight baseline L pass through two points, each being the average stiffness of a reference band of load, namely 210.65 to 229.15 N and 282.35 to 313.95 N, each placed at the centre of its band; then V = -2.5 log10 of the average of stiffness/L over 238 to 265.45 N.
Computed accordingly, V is 0.04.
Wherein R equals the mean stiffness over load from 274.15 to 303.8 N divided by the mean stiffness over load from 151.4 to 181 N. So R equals 0.97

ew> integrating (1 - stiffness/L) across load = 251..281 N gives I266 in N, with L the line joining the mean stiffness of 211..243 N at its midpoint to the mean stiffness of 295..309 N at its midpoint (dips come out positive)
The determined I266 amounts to 0.95 N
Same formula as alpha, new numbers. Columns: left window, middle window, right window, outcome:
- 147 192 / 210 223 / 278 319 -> 0.1 N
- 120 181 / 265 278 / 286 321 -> 0.5 N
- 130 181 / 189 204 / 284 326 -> -0.3 N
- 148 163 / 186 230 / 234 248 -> -1.2 N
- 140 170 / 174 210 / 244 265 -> -1.1 N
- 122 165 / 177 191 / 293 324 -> -0.5 N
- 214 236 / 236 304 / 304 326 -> 1.0 N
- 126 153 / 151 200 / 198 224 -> -1.7 N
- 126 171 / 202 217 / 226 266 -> -0.9 N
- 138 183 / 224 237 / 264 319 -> 0.5 N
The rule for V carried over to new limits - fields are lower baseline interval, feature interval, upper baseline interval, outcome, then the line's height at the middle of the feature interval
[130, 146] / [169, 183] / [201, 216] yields 0.01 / 262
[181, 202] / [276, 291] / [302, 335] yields 0.02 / 262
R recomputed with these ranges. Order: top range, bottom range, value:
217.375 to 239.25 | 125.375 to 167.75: 0.95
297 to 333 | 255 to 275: 1.06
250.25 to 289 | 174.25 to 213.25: 0.95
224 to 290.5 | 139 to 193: 0.94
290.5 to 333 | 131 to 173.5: 0.99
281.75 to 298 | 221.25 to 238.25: 1.04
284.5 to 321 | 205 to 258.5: 1.01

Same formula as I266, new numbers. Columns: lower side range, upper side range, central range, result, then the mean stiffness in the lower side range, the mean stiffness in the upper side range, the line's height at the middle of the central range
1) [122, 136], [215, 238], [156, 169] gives -1.0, 252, 250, 251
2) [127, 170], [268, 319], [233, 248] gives 0.6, 261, 256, 258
